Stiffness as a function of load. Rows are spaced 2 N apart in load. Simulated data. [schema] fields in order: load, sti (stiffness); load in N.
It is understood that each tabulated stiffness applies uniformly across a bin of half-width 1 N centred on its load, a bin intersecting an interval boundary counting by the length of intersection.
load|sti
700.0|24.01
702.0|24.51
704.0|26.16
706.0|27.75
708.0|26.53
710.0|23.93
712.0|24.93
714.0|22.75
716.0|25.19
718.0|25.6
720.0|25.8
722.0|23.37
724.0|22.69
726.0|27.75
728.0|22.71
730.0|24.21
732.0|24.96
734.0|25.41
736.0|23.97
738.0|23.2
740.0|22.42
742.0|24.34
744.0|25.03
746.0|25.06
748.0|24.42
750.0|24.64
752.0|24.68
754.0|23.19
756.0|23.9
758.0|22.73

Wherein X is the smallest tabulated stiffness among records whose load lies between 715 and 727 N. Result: 22.69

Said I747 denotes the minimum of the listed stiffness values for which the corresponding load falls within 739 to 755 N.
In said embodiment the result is 22.42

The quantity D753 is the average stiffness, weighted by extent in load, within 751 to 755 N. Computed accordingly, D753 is 23.9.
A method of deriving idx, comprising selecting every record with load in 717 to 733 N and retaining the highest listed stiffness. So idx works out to 27.75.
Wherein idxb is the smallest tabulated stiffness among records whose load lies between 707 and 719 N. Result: 22.75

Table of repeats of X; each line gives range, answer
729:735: 24.21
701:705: 24.51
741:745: 24.34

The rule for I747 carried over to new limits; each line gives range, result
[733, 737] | 23.97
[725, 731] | 22.71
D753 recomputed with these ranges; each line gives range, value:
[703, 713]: 25.9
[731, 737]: 24.8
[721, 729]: 24.1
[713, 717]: 24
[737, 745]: 23.7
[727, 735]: 24.3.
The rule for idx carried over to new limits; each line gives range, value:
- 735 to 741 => 23.97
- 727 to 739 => 25.41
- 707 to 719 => 26.53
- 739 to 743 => 24.34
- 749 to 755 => 24.68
